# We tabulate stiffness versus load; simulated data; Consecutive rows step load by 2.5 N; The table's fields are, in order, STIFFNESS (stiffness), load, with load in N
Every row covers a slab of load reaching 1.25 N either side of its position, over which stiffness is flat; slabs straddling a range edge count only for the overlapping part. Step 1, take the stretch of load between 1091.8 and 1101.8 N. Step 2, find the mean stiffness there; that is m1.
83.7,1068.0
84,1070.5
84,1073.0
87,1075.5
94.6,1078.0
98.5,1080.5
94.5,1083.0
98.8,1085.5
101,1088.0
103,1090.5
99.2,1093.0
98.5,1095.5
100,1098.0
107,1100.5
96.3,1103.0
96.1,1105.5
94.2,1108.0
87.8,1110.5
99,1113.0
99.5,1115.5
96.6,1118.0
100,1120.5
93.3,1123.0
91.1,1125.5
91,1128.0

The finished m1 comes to 101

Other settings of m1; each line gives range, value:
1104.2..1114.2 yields 94.3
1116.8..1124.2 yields 96.7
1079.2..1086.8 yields 97.3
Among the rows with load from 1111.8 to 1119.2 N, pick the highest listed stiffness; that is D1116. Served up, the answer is 99.5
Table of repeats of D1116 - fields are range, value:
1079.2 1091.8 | 103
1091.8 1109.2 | 107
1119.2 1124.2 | 100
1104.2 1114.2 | 99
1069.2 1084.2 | 98.5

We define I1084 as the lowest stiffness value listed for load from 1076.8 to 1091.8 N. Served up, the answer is 94.5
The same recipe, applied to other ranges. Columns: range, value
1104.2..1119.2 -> 87.8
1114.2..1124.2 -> 93.3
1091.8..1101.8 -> 98.5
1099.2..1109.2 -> 94.2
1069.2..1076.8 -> 84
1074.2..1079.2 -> 87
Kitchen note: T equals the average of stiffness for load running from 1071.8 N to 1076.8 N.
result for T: 85.6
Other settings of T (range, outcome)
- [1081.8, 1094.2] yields 99.3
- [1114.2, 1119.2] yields 98.1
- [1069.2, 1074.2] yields 84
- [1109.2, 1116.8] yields 95.4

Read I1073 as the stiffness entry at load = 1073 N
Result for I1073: 84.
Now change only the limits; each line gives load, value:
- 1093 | 99.2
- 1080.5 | 98.5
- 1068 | 83.7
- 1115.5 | 99.5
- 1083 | 94.5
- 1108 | 94.2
